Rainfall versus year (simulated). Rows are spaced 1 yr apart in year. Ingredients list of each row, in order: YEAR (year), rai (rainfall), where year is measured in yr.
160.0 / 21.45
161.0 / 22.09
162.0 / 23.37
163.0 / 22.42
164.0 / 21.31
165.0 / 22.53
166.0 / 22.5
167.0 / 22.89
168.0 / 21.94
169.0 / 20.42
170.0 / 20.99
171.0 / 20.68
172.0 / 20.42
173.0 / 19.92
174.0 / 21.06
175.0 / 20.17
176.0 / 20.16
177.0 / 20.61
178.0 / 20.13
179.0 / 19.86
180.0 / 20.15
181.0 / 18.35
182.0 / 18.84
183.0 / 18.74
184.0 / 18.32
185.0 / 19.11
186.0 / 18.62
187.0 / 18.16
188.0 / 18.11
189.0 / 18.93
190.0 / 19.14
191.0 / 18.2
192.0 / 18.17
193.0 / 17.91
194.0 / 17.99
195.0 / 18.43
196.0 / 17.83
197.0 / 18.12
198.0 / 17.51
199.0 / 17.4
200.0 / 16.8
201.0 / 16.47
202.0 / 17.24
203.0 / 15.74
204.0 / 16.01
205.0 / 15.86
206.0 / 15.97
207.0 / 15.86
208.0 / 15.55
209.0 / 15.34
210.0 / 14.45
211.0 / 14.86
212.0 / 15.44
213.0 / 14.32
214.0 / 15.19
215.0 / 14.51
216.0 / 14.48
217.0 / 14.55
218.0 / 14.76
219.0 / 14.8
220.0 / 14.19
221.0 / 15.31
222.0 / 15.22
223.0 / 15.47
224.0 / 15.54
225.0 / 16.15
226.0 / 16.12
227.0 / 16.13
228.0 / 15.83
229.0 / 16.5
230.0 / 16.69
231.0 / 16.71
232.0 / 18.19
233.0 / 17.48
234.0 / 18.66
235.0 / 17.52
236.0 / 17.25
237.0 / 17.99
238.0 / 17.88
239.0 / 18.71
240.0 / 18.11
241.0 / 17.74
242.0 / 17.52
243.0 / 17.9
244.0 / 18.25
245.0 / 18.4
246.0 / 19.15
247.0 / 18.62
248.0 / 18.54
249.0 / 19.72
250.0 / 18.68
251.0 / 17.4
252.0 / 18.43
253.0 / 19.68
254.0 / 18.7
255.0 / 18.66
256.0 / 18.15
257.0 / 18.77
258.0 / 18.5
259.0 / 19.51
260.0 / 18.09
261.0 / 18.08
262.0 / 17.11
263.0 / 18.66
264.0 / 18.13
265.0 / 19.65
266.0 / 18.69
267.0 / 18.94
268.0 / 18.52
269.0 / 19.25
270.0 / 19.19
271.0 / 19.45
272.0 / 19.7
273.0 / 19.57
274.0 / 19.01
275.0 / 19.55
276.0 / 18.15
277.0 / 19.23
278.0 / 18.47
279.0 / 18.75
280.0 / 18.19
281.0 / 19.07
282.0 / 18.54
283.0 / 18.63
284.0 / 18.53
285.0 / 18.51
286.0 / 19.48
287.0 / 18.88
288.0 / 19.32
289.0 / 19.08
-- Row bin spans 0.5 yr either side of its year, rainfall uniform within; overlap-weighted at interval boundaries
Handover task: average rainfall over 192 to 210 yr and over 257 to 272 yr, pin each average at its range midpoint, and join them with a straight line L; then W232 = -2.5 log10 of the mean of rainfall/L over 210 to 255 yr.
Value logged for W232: 0.056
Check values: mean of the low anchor 16.8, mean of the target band 16.9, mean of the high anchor 18.7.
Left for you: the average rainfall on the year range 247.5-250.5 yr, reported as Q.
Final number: 19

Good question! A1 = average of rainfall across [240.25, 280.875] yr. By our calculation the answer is 18.7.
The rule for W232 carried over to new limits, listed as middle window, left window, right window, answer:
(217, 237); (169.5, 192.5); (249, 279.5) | 0.17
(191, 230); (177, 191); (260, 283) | 0.18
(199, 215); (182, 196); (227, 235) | 0.14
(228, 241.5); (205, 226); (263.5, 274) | -0.06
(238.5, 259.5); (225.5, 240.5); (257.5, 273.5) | -0.03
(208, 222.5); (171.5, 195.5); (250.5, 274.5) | 0.27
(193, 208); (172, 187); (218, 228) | 0.04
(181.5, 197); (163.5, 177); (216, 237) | 0.06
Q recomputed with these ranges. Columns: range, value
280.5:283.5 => 18.7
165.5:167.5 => 22.7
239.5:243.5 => 17.8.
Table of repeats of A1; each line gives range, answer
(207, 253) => 16.7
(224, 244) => 17.3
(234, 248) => 18.1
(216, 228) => 15.3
